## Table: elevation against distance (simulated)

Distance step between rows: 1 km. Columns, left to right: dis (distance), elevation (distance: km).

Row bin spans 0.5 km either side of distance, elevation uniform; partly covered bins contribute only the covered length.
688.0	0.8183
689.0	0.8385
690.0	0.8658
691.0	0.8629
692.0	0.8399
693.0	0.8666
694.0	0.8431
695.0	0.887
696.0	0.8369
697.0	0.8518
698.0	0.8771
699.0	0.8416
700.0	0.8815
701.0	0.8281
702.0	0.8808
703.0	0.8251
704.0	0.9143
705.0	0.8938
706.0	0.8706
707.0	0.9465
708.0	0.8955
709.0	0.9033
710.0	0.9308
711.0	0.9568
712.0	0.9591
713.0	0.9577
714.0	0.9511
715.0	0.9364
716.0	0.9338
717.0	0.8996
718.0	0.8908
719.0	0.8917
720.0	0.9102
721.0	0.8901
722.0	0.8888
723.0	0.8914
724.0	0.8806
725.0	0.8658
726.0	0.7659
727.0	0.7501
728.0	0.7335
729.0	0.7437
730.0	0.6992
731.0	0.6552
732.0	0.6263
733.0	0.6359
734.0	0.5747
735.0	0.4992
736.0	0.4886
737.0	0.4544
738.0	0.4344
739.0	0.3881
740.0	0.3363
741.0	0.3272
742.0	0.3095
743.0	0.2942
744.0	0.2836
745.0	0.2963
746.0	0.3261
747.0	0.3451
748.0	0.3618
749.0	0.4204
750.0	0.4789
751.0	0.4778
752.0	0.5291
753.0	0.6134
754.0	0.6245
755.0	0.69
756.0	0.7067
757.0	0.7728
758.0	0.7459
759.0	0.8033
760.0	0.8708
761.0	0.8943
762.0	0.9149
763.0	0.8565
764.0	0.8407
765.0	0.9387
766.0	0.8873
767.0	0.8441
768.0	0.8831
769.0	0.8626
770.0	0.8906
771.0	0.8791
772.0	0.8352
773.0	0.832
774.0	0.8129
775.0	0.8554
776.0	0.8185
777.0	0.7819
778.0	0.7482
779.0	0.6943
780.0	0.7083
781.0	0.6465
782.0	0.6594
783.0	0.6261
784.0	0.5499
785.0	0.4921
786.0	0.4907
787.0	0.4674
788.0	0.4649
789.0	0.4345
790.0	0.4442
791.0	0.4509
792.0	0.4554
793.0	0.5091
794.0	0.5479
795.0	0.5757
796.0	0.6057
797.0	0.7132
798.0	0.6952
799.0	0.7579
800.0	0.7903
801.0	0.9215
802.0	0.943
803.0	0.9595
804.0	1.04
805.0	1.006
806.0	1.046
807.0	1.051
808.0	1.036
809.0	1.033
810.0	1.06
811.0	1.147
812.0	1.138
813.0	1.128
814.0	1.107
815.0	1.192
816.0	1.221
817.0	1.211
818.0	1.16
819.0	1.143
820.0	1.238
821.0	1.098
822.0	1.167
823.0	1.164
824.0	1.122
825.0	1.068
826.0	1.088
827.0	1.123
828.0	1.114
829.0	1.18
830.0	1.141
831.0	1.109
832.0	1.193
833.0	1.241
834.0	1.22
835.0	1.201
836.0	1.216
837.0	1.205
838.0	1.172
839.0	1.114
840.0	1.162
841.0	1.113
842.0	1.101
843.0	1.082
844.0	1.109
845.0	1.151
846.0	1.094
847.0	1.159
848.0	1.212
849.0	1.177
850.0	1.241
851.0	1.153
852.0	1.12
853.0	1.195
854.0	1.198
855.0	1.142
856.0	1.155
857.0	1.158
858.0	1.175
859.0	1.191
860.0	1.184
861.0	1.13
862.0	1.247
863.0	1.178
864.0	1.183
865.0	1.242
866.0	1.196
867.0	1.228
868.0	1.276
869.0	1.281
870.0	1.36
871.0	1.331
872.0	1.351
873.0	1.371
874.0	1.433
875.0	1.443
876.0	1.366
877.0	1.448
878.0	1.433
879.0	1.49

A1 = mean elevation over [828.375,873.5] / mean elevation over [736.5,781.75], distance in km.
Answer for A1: 1.83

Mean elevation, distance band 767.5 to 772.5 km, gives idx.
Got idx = 0.87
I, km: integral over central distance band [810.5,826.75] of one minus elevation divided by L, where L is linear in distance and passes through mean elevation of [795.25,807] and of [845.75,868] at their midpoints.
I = -3.1 km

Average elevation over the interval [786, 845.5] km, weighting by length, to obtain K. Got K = 0.985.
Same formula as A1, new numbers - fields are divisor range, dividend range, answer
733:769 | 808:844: 1.94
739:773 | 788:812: 1.24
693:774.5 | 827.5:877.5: 1.63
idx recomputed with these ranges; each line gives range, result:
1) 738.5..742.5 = 0.34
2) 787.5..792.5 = 0.45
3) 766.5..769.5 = 0.863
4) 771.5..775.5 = 0.834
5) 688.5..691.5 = 0.856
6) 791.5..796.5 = 0.539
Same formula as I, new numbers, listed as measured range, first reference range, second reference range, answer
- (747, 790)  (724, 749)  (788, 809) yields -4.62 km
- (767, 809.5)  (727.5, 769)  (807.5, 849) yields 6.32 km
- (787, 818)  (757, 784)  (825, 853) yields 4.00 km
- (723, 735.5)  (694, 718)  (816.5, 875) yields 3.10 km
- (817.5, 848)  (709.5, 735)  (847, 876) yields 0.02 km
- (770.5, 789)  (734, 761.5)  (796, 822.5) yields 2.16 km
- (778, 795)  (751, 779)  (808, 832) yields 6.94 km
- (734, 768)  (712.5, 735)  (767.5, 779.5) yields 9.84 km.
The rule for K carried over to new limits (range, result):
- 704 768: 0.708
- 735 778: 0.643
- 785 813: 0.771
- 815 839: 1.16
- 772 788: 0.677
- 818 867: 1.16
